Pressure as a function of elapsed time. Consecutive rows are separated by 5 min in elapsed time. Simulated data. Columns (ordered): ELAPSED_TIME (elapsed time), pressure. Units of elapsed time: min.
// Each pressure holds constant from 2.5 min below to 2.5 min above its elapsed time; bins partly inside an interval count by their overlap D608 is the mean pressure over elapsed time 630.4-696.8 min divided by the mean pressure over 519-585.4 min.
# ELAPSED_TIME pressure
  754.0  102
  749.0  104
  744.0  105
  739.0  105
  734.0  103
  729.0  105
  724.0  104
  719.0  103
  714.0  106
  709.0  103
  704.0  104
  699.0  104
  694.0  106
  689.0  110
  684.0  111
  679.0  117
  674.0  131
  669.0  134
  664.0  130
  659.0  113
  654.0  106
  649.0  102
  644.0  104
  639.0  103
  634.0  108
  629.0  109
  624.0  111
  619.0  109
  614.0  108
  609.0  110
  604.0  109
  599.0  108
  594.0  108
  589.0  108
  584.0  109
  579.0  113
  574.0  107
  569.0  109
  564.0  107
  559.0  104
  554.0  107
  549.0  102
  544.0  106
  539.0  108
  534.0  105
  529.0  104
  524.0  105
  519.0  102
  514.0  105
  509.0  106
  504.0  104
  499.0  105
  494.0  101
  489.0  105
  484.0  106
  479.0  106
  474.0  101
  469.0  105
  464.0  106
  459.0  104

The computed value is 1.07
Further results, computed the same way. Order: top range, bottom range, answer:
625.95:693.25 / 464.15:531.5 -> 1.09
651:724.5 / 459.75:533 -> 1.08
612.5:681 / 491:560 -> 1.08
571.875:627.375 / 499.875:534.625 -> 1.04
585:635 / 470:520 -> 1.04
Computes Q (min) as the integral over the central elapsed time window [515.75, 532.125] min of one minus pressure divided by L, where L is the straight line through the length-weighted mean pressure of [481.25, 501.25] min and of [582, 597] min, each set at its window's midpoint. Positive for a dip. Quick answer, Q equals 0.3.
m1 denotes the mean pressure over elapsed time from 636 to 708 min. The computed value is 112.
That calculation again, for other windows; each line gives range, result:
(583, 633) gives 109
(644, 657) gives 104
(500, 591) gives 106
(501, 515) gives 105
